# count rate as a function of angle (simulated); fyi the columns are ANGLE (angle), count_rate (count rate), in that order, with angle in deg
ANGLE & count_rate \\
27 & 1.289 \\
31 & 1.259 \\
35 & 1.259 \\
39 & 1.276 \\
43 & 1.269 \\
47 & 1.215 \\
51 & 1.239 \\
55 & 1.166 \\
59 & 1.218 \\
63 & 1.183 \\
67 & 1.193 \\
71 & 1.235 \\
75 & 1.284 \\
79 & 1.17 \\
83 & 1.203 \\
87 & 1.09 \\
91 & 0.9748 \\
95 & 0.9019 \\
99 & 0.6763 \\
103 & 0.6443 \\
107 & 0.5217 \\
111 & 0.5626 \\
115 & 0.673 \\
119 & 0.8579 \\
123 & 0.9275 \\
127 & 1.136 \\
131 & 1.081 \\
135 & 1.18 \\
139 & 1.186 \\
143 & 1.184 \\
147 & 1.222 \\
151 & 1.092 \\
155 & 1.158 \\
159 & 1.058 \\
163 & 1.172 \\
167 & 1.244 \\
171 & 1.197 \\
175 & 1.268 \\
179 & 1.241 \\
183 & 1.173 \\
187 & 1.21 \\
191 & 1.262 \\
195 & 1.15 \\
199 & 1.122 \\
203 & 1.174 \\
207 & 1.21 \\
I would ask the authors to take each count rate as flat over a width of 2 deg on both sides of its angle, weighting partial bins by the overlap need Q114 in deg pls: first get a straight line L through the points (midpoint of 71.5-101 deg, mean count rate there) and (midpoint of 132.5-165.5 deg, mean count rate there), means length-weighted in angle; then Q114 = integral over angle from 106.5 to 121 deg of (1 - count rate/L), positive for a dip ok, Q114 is 5.7 deg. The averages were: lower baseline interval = 1.05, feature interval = 0.667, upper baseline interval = 1.16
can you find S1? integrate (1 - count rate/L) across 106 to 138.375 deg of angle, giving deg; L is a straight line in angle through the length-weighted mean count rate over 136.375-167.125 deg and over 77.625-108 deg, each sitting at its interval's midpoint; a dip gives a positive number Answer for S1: 4.6 deg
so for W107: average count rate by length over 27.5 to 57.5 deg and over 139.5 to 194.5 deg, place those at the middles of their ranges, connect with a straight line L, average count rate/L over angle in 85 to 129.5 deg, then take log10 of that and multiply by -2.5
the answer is 0.43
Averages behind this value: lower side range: 1.24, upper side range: 1.19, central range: 0.818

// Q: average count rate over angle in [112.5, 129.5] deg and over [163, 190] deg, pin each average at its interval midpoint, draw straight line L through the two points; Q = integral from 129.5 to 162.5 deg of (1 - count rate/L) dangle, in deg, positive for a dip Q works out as -3.49 deg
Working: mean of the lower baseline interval 0.894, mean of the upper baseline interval 1.22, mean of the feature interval 1.15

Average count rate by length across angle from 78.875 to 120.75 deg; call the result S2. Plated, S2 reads 0.829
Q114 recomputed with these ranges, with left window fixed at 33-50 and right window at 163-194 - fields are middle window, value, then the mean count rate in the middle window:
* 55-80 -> 0.7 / 1.21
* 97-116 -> 9.6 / 0.613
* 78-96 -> 2.5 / 1.07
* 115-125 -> 3.1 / 0.849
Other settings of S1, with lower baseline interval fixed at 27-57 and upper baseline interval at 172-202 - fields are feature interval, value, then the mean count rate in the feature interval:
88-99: 2.9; 0.904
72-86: 0.3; 1.21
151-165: 1.0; 1.12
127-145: 0.9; 1.16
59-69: 0.4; 1.19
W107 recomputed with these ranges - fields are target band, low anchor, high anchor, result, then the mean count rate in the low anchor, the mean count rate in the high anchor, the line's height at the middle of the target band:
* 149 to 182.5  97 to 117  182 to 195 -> -0.134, 0.616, 1.21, 1.04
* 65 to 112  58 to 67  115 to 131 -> 0.147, 1.2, 0.95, 1.09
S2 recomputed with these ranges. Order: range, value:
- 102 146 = 0.918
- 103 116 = 0.588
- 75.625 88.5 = 1.17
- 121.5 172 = 1.14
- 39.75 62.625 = 1.22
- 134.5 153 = 1.17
